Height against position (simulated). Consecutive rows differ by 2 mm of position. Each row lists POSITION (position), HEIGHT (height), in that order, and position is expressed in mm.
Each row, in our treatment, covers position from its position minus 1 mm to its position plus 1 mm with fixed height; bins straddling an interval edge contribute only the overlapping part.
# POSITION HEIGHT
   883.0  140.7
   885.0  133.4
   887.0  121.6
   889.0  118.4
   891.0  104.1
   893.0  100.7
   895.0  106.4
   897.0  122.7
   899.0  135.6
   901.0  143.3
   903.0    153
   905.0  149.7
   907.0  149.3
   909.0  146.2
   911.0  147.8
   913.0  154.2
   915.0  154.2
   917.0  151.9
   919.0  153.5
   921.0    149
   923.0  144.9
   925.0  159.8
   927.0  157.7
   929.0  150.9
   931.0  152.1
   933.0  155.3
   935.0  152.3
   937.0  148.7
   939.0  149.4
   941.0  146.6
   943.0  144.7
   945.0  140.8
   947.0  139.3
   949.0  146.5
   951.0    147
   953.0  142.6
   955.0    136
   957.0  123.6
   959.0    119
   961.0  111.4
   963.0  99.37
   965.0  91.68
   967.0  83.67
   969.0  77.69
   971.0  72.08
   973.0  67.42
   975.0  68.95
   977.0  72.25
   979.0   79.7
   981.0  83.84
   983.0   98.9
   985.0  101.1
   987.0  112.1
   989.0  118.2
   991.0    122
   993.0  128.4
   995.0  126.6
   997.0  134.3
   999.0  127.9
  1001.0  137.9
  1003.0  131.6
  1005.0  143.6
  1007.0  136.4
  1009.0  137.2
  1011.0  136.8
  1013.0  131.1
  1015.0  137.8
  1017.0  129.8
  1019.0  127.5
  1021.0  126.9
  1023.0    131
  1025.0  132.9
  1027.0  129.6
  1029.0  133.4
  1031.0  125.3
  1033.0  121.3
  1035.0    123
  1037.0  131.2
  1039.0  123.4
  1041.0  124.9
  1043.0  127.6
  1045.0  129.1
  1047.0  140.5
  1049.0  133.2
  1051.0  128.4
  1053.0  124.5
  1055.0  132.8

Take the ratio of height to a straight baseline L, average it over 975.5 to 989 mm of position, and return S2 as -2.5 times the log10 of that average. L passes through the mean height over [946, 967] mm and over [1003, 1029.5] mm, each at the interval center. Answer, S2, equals 0.35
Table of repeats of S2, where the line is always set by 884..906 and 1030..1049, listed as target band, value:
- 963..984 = 0.49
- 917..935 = -0.20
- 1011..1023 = -0.03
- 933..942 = -0.18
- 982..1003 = 0.05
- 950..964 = 0.01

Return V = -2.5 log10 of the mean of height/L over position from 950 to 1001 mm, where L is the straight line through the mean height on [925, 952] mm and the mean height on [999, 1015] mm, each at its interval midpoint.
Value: 0.31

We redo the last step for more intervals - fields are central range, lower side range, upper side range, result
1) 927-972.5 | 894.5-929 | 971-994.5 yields -0.07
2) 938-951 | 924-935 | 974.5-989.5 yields -0.06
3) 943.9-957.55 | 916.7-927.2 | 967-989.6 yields -0.18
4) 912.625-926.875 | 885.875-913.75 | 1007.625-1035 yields -0.16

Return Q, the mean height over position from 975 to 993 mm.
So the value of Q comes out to 98.5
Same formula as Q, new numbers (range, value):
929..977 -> 122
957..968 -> 103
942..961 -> 136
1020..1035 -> 128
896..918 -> 146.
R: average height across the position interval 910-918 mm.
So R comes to 152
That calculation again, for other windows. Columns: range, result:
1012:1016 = 134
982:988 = 104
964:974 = 78.5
